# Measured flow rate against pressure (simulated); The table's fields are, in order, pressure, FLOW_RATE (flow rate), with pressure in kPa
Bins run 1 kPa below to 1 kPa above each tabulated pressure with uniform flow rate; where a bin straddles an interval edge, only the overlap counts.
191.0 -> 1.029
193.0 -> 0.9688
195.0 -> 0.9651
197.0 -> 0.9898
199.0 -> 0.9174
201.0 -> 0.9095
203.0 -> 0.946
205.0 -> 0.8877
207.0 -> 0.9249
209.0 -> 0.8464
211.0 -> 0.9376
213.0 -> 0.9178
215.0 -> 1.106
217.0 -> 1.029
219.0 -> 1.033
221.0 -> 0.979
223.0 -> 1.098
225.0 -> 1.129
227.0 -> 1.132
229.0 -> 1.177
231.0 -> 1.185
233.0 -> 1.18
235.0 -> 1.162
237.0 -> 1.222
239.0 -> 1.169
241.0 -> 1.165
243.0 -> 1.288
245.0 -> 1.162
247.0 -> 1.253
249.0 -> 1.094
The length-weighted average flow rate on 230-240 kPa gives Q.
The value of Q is 1.18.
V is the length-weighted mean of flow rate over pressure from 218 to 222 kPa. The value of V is 1.01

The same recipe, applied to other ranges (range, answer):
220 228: 1.08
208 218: 0.967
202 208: 0.92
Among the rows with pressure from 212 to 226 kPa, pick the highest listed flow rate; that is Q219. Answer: 1.129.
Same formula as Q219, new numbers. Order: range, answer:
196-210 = 0.9898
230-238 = 1.222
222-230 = 1.177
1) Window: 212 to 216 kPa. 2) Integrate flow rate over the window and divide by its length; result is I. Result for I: 1.01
